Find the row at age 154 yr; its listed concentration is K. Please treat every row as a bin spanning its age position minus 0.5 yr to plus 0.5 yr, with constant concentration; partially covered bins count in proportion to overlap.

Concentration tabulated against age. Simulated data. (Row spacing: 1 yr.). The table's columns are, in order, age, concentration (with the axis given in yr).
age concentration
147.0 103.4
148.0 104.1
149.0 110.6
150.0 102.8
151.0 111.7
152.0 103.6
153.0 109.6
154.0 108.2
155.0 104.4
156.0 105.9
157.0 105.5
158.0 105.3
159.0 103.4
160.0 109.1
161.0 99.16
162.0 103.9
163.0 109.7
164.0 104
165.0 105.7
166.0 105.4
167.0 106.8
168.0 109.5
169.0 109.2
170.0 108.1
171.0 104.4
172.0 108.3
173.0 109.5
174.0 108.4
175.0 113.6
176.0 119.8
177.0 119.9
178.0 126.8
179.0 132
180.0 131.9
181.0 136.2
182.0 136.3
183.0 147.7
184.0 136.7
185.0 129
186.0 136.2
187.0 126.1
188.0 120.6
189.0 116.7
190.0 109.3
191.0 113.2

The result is 108.2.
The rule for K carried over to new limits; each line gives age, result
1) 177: 119.9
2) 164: 104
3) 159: 103.4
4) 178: 126.8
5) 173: 109.5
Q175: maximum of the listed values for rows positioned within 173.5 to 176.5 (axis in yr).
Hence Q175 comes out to 119.8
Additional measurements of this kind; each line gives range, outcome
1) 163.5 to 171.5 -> 109.5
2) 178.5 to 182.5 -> 136.3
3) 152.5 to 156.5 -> 109.6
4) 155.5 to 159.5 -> 105.9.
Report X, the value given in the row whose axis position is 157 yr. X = 105.5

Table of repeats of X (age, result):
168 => 109.5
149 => 110.6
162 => 103.9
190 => 109.3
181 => 136.2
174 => 108.4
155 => 104.4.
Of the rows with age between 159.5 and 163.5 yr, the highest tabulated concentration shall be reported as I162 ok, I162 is 109.7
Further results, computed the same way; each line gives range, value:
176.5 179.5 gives 132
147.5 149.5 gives 110.6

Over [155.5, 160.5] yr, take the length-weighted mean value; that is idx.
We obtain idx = 106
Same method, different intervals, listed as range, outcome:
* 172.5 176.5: 113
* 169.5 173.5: 108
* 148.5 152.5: 107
